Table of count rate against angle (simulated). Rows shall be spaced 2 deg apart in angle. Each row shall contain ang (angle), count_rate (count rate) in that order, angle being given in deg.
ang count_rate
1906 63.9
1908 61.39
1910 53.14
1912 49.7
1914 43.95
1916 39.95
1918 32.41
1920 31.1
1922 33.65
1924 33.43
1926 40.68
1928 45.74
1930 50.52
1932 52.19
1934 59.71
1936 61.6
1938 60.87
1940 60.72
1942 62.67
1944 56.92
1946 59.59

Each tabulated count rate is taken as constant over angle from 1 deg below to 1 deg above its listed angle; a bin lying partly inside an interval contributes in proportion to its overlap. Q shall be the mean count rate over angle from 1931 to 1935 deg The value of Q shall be 56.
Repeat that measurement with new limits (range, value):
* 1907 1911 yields 57.3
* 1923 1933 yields 44.5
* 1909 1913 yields 51.4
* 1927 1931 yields 48.1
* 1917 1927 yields 34.3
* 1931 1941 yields 59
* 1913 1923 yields 36.2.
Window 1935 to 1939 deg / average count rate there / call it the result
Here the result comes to 61.2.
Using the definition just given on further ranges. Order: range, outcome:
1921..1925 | 33.5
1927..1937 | 54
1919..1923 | 32.4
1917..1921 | 31.8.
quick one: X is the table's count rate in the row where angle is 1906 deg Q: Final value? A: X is 63.9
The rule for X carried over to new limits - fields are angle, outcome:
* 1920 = 31.1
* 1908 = 61.39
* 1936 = 61.6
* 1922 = 33.65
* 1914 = 43.95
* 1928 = 45.74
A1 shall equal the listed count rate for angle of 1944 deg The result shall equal 56.92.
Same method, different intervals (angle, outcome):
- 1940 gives 60.72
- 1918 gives 32.41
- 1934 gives 59.71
